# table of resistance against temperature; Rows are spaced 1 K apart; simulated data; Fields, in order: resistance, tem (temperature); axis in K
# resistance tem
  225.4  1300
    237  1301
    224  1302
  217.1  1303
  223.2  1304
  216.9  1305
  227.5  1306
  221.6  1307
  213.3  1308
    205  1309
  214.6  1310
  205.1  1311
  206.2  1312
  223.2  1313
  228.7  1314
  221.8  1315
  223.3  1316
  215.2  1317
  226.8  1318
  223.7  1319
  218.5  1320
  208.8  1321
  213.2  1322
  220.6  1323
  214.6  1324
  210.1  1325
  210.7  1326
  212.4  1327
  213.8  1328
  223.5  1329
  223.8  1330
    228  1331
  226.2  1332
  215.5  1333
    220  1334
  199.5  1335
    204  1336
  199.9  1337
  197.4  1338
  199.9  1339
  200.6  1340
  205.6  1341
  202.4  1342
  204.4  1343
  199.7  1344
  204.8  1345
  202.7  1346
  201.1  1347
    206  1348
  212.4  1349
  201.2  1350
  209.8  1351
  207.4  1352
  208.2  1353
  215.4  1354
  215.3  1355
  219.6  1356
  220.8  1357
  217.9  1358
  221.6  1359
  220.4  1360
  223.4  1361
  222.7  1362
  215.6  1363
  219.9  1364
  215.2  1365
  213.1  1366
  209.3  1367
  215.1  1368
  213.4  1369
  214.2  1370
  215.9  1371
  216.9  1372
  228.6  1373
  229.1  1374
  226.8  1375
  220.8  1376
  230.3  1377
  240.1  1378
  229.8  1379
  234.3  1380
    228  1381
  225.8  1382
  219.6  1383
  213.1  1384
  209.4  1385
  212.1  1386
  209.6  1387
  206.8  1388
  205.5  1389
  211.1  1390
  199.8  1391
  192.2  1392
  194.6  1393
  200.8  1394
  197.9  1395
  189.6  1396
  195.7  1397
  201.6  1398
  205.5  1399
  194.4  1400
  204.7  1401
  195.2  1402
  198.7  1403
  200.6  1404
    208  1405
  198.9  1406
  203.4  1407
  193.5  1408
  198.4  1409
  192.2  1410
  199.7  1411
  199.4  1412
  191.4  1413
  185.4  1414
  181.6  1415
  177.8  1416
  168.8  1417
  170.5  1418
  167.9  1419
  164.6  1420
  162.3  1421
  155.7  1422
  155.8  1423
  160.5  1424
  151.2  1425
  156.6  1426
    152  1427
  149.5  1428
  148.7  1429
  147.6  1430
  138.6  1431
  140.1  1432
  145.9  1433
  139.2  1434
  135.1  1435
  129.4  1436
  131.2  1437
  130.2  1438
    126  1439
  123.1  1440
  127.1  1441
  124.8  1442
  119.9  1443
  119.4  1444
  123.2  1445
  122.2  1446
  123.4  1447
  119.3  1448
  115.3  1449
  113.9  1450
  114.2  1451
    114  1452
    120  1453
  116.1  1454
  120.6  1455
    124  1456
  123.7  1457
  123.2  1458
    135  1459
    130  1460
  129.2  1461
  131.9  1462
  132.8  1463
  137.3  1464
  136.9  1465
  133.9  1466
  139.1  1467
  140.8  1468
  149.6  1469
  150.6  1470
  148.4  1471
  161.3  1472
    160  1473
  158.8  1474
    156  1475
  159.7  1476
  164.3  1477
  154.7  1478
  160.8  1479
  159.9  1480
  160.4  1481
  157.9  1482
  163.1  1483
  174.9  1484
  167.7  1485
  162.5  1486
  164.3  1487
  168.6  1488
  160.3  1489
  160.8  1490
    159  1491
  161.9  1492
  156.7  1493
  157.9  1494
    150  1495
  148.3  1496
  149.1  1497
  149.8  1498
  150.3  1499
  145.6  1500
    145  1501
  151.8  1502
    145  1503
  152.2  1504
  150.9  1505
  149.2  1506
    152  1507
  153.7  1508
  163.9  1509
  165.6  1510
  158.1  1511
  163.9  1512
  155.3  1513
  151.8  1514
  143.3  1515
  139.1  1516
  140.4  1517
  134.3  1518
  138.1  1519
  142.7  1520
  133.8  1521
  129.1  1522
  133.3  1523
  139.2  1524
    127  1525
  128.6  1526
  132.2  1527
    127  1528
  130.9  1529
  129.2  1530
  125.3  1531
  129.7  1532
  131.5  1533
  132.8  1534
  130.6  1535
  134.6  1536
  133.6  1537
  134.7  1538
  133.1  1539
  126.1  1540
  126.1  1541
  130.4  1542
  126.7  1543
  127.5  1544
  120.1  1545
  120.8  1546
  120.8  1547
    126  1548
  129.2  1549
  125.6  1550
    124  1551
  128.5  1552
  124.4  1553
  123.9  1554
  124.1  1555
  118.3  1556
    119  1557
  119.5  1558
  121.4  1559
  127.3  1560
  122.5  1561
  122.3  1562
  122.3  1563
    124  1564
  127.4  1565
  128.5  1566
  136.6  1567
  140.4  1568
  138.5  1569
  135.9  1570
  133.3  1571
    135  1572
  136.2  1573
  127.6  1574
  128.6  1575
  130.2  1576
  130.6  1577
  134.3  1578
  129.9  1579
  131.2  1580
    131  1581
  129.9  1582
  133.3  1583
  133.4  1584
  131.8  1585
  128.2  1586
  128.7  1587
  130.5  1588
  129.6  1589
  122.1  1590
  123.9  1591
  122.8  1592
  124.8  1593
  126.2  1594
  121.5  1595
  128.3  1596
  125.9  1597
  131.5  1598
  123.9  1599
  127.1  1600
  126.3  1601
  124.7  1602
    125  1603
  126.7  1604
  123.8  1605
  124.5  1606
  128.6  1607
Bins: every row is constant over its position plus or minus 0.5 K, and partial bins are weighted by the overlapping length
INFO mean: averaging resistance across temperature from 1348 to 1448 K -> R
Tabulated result 188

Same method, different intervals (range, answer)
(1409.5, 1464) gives 143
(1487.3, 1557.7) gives 139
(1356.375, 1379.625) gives 221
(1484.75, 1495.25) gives 161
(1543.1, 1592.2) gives 128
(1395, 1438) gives 173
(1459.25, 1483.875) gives 149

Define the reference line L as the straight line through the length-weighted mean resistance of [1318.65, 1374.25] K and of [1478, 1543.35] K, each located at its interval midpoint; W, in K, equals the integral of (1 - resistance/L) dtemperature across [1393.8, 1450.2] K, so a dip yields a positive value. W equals 6.30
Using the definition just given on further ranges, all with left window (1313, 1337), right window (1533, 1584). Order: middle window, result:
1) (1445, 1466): 5.4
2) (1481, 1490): -0.5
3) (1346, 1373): -1.4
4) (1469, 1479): 0.2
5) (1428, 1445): 4.1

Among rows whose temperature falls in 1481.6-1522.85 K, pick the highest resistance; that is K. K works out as 174.9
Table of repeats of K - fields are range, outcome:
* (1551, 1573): 140.4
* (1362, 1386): 240.1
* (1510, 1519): 165.6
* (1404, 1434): 208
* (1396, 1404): 205.5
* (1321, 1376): 229.1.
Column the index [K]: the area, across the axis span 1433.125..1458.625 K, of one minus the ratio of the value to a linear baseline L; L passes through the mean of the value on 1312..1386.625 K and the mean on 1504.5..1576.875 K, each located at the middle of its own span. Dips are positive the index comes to 7.41 K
